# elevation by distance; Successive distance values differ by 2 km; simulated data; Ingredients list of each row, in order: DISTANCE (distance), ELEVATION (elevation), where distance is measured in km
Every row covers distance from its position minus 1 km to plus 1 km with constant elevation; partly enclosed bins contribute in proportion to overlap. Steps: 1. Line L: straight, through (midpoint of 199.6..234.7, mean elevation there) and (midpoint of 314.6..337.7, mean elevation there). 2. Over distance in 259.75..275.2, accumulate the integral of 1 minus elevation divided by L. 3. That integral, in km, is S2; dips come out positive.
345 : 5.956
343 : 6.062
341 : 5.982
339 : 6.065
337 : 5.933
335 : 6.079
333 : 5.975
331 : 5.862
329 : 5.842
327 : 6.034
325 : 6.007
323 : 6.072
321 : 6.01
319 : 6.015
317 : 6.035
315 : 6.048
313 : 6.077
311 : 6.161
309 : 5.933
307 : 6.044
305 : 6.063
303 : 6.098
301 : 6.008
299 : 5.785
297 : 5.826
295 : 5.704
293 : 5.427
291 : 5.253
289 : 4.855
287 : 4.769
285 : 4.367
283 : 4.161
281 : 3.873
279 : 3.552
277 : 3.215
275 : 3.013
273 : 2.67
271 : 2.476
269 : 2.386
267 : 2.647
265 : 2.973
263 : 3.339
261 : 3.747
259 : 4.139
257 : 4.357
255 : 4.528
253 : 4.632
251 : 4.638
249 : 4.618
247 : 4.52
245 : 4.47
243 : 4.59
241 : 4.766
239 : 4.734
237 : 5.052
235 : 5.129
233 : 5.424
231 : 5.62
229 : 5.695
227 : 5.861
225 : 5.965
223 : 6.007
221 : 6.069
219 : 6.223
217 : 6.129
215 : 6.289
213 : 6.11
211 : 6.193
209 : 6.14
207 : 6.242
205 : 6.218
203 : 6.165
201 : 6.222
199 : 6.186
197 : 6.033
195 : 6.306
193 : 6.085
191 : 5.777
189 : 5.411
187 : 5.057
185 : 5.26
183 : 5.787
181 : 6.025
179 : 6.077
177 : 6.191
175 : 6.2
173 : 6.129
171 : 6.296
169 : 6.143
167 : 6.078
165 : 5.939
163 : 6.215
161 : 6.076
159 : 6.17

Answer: 7.9 km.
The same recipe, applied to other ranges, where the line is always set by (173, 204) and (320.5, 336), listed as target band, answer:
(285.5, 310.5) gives 1.4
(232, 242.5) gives 1.7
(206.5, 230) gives -0.5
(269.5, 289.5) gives 7.8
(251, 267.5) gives 5.7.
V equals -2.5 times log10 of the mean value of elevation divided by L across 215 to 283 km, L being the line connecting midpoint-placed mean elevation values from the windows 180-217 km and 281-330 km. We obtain 0.29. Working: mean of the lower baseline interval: 5.98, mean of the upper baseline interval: 5.65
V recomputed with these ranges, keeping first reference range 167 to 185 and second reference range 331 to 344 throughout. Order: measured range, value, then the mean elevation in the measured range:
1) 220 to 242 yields 0.10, 5.48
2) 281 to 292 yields 0.29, 4.61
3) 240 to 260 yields 0.31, 4.53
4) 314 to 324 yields 0.00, 6.04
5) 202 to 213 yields -0.02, 6.18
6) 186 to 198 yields 0.05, 5.78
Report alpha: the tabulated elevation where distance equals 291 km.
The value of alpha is 5.253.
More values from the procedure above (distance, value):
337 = 5.933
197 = 6.033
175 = 6.2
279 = 3.552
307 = 6.044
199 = 6.186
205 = 6.218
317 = 6.035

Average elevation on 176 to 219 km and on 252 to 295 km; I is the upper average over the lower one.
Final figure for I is 0.65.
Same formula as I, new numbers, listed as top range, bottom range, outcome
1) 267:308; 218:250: 0.86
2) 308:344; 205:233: 1.00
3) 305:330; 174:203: 1.02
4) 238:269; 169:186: 0.69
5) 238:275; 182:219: 0.65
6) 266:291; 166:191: 0.61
